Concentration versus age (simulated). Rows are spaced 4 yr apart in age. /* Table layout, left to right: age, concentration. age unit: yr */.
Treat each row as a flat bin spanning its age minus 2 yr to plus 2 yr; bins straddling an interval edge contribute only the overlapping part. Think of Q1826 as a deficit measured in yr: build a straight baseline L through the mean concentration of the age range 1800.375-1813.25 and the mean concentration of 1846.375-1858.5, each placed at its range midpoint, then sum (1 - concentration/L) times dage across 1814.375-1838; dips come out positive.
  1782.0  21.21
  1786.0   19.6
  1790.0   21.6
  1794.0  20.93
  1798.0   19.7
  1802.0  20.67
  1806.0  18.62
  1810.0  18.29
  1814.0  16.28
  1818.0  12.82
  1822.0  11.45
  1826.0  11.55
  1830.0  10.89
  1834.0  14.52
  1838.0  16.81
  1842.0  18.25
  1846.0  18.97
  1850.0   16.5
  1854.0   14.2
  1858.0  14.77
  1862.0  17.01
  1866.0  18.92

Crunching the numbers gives 6.2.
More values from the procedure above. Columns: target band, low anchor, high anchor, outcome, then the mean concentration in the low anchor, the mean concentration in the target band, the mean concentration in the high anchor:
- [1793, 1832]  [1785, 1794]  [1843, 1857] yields 6.7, 20.8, 16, 16.6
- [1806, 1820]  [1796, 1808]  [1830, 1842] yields 1.6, 19.7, 16.2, 15.3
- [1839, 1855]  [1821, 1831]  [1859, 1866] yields -2.7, 11.3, 17.1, 17.2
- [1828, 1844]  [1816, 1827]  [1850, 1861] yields -2.1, 12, 15.1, 15.1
